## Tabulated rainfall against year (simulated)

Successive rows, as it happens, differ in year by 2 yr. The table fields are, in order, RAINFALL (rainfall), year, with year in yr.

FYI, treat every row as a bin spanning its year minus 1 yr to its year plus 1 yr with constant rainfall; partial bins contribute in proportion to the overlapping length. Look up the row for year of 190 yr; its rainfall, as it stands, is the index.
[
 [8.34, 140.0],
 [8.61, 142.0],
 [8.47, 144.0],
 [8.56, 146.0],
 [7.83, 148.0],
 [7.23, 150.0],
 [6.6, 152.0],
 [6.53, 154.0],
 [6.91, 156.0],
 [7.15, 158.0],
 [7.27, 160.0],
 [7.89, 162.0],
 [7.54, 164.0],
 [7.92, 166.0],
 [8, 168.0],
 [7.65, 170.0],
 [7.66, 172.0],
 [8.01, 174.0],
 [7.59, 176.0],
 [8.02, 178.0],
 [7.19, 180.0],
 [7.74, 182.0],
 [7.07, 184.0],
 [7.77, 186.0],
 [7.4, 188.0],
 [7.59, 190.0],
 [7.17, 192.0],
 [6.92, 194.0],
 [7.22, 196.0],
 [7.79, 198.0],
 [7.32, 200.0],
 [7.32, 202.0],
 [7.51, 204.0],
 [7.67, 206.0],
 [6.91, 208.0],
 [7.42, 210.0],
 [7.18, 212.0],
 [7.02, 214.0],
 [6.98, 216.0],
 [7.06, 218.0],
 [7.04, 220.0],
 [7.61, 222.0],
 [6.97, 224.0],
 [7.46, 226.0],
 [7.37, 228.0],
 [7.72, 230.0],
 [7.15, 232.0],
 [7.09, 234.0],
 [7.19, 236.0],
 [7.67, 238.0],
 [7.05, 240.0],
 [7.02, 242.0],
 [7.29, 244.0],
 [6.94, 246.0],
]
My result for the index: 7.59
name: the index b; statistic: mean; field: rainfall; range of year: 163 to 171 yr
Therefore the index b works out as 7.78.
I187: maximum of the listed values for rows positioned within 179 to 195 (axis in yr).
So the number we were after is 7.77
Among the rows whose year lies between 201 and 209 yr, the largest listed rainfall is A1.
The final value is 7.67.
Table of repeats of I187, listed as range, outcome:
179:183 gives 7.74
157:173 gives 8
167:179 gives 8.02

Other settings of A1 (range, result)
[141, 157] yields 8.61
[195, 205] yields 7.79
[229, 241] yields 7.72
